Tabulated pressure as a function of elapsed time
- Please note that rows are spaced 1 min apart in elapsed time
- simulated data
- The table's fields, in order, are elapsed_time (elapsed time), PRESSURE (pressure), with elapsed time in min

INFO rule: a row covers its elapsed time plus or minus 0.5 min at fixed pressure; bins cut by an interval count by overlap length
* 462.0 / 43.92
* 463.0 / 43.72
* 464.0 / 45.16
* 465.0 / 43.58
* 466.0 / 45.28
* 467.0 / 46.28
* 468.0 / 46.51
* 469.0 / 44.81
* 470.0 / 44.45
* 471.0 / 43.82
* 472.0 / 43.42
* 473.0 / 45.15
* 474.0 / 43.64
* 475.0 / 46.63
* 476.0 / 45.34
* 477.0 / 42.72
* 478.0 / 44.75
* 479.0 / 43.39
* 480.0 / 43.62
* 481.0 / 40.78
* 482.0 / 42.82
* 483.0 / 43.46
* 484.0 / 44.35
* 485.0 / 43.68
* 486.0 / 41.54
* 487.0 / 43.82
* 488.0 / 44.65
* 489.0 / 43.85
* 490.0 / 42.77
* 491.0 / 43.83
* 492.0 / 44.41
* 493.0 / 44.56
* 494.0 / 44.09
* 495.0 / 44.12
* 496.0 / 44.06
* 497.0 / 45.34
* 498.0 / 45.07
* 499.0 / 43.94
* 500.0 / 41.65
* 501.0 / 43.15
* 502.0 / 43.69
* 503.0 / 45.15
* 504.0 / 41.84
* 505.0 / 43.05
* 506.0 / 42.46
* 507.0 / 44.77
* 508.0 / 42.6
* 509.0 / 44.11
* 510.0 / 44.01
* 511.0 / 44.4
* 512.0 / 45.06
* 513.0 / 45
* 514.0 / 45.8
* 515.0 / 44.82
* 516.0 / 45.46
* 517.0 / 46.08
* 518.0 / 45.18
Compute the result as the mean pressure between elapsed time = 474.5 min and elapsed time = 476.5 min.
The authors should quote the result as 46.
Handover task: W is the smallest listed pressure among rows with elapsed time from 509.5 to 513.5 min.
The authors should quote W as 44.01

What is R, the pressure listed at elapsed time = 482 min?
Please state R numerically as 42.82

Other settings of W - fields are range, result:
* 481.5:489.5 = 41.54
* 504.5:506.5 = 42.46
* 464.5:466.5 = 43.58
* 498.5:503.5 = 41.65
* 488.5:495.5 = 42.77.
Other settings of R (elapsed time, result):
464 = 45.16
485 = 43.68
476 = 45.34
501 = 43.15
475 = 46.63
